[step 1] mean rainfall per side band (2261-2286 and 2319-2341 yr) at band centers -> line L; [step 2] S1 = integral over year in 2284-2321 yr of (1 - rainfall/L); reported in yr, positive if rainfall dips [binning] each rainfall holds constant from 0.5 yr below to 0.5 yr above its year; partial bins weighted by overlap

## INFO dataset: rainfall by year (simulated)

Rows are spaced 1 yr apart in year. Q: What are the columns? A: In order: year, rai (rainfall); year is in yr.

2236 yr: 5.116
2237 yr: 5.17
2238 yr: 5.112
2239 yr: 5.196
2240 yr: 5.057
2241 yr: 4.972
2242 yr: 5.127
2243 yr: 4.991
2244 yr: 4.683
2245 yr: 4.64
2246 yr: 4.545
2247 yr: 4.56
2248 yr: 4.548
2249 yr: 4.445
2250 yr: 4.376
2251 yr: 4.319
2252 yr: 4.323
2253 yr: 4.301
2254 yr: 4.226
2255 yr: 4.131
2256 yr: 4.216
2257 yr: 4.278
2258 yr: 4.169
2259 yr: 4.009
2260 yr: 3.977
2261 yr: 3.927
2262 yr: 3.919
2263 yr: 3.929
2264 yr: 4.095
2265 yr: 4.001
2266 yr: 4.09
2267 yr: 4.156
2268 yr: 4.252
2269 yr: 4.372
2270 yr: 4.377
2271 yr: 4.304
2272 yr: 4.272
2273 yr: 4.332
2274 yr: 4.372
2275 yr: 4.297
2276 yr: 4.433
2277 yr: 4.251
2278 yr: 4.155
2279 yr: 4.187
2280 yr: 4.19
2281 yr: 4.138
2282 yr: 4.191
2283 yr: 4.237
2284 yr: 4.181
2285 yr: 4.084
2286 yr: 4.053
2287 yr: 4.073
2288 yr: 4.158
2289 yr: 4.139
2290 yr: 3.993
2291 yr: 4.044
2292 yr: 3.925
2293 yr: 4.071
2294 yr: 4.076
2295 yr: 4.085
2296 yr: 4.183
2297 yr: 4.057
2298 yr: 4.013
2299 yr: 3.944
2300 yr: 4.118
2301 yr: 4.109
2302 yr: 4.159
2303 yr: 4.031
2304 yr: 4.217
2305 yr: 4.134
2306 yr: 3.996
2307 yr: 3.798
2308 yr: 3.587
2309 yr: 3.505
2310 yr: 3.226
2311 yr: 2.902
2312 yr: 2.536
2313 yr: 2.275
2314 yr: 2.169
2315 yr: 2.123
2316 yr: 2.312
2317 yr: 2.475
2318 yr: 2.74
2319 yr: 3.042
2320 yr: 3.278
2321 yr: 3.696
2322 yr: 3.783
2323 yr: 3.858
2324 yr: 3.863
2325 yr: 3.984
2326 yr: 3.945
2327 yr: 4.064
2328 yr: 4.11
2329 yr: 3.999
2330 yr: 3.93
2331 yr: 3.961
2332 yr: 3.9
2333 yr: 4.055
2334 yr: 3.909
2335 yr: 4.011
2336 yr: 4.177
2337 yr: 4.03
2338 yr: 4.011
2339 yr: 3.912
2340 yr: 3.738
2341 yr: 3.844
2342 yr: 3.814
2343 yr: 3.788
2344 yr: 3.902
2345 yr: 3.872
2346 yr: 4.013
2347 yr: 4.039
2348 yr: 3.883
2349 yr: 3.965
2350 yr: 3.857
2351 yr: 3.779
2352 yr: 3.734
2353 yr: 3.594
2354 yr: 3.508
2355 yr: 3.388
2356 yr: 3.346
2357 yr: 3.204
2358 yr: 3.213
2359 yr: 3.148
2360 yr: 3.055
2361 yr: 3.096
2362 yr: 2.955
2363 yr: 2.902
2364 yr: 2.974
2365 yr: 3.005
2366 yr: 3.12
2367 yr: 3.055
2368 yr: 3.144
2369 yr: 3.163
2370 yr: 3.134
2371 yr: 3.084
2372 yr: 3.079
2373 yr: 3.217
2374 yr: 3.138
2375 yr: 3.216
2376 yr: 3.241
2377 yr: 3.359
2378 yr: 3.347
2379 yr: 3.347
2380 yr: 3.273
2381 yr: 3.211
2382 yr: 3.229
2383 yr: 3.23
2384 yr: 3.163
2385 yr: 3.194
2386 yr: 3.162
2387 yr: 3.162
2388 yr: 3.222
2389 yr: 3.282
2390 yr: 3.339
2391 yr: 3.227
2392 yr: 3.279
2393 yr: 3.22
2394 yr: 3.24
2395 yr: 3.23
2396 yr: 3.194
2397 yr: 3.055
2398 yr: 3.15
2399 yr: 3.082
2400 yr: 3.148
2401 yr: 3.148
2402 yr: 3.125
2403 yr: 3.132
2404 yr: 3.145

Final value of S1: 4.0 yr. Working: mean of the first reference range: 4.19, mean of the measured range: 3.61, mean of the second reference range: 3.89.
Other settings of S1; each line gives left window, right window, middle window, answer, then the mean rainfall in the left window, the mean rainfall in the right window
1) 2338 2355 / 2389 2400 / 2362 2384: 2.0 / 3.82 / 3.2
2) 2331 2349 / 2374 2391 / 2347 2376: 2.4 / 3.94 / 3.24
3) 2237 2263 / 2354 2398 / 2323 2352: -2.9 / 4.48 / 3.19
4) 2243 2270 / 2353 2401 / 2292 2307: -0.7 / 4.27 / 3.19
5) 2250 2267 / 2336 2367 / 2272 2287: -0.8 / 4.13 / 3.56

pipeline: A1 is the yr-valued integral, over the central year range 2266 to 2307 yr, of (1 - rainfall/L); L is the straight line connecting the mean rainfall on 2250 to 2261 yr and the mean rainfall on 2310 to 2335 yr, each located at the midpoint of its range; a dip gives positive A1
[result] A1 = -3.7 yr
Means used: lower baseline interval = 4.19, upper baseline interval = 3.38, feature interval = 4.15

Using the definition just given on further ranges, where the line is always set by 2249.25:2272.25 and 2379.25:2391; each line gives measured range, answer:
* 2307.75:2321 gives 3.4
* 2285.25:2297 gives -0.4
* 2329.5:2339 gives -1.0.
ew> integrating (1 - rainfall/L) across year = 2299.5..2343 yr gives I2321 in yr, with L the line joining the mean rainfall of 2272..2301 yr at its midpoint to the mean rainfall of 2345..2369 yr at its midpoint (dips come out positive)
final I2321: 1.7 yr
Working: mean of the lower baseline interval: 4.14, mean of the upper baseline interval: 3.4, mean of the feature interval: 3.61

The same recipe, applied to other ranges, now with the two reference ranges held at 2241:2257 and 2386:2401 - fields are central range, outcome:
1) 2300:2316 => 2.4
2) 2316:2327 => 1.2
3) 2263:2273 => 0.3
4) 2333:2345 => -0.8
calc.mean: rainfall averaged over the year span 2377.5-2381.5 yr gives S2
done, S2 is 3.29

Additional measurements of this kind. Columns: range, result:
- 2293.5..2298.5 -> 4.08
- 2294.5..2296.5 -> 4.13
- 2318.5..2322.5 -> 3.45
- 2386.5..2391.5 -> 3.25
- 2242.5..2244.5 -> 4.84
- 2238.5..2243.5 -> 5.07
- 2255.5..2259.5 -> 4.17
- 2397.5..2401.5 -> 3.13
